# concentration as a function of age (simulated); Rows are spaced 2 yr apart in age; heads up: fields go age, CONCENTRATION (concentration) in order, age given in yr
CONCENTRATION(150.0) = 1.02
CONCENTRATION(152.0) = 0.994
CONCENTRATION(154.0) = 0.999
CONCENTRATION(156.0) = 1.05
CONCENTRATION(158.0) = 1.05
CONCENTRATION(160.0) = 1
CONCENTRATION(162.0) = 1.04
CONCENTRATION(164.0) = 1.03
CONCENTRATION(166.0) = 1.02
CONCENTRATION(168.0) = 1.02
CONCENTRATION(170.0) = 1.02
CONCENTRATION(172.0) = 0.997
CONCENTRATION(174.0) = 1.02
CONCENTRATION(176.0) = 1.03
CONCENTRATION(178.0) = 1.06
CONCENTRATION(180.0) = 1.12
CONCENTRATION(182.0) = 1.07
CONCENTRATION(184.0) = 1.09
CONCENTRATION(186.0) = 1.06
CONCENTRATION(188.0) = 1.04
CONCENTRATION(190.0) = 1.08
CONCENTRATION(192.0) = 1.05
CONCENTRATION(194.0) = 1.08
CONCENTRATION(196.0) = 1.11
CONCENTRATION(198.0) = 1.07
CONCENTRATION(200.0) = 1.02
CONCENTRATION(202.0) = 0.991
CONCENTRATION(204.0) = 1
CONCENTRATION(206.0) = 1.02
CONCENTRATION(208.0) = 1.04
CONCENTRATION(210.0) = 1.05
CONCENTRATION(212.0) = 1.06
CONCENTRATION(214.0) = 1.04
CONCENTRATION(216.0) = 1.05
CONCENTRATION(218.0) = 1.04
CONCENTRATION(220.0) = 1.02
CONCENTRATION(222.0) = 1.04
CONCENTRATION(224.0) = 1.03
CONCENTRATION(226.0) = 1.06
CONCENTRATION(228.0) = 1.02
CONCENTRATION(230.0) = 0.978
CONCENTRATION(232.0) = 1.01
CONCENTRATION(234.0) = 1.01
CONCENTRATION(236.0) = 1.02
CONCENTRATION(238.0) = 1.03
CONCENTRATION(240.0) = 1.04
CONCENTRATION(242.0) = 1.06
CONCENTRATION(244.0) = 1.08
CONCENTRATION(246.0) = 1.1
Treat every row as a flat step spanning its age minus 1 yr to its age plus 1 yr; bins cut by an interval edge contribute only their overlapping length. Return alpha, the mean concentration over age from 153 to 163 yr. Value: 1.03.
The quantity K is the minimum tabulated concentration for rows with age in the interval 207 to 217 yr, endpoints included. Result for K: 1.04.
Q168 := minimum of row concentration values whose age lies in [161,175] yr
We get 0.997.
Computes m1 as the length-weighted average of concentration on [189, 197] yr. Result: 1.08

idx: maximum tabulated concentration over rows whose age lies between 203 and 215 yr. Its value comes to 1.06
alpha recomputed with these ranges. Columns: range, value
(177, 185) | 1.08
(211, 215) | 1.05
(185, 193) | 1.06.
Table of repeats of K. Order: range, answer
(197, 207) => 0.991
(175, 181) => 1.03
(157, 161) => 1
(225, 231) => 0.978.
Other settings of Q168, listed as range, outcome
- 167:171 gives 1.02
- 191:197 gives 1.05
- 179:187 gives 1.06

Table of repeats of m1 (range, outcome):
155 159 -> 1.05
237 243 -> 1.04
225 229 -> 1.04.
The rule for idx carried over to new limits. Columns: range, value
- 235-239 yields 1.03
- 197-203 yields 1.07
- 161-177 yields 1.04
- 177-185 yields 1.12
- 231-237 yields 1.02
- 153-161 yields 1.05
